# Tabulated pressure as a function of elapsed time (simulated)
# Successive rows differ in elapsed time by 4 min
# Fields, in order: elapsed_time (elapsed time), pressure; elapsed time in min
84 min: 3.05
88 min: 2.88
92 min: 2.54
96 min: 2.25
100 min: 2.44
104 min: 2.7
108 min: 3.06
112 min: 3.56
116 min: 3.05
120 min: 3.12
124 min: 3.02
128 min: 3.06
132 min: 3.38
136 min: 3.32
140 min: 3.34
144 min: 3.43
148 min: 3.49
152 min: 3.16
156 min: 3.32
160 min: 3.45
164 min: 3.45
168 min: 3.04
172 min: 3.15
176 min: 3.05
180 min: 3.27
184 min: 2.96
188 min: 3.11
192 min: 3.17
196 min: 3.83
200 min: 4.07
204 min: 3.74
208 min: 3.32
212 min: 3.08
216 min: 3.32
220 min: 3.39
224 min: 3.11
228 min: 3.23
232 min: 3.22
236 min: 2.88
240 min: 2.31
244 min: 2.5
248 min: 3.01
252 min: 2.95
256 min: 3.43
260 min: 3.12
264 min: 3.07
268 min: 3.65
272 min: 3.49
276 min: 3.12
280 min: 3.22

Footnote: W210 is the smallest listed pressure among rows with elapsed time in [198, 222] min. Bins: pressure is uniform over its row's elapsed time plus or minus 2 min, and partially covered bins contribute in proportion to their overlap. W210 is 3.08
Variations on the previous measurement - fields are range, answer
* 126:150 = 3.06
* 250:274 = 2.95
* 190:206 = 3.17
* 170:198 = 2.96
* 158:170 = 3.04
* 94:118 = 2.25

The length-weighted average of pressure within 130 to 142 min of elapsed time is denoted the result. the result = 3.35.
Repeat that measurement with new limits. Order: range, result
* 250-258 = 3.19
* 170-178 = 3.1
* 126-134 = 3.22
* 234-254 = 2.73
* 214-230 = 3.26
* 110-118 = 3.3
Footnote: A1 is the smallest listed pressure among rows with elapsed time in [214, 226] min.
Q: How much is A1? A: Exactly 3.11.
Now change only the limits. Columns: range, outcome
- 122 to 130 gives 3.02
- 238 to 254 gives 2.31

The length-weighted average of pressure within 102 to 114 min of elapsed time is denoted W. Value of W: 3.11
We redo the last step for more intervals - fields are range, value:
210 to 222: 3.26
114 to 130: 3.06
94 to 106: 2.46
